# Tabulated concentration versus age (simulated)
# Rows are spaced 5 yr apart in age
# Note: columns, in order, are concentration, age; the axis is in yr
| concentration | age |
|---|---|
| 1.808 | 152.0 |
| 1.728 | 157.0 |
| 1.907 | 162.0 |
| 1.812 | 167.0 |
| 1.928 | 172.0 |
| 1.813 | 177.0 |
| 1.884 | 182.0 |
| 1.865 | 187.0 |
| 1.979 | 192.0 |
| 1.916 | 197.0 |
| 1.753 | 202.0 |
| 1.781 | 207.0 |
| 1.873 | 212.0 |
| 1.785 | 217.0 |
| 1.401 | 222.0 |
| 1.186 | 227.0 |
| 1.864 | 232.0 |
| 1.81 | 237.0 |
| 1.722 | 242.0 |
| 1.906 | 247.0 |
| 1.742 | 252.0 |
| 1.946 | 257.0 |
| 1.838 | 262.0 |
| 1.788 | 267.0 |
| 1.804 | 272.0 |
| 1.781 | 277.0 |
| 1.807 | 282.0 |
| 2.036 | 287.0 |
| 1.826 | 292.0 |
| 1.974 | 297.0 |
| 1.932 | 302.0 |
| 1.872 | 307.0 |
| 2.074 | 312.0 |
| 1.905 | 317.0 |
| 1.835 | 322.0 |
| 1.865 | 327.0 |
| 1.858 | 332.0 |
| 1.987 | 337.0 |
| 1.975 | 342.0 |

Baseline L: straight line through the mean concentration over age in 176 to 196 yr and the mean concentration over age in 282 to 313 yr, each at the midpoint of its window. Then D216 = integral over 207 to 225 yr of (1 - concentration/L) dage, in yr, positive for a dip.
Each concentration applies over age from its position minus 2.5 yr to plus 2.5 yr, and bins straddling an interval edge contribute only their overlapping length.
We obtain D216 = 2.1 yr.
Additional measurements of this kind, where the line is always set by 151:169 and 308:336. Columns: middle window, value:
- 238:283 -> 1.40 yr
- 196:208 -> 0.20 yr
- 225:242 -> 1.92 yr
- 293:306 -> -0.22 yr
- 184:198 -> -0.66 yr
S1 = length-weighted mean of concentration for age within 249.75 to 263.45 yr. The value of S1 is 1.84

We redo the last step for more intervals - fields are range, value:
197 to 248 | 1.71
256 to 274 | 1.84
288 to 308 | 1.91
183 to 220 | 1.85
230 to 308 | 1.85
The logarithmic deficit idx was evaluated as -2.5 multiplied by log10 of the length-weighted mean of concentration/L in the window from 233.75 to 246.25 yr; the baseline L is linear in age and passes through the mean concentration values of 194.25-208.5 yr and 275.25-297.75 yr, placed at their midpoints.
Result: 0.034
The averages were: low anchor 1.82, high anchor 1.88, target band 1.79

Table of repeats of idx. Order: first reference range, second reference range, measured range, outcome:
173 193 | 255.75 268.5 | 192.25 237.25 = 0.09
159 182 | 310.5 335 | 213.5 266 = 0.09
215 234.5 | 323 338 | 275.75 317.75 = -0.08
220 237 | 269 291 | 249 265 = -0.08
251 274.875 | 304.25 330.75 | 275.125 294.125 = 0.00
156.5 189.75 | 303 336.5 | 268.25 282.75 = 0.06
